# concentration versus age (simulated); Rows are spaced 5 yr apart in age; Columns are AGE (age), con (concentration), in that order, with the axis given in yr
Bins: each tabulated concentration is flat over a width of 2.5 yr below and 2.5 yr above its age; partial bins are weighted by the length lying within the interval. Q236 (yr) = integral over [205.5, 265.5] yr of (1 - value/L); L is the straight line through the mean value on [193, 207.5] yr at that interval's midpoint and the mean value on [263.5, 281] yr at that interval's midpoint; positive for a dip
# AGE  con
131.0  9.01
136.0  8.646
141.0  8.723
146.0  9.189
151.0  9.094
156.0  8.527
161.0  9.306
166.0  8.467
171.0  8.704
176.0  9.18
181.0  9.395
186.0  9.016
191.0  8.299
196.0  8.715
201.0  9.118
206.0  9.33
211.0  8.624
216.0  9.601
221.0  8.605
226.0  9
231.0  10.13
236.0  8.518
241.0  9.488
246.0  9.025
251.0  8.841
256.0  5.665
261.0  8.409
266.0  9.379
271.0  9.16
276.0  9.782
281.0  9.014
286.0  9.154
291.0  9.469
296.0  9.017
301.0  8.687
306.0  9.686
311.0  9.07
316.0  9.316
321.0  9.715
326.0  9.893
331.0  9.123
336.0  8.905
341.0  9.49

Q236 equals 2.7 yr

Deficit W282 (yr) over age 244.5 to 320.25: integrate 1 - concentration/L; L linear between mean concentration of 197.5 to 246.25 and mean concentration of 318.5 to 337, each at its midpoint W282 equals 3.18 yr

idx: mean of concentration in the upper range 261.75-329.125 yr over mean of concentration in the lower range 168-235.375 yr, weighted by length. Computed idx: 1.03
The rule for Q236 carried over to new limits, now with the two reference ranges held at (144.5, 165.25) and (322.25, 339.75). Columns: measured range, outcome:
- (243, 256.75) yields 1.5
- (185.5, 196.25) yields 0.5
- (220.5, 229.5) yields 0.1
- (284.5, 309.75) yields 0.2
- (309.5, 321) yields 0.0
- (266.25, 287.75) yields -0.1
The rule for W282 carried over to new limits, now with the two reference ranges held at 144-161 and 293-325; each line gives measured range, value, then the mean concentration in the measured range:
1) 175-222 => 0.4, 8.99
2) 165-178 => 0.3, 8.8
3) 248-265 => 2.5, 7.83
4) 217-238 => 0.0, 9.11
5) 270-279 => -0.3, 9.5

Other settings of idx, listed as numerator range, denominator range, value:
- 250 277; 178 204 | 0.95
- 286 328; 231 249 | 1.02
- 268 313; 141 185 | 1.03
